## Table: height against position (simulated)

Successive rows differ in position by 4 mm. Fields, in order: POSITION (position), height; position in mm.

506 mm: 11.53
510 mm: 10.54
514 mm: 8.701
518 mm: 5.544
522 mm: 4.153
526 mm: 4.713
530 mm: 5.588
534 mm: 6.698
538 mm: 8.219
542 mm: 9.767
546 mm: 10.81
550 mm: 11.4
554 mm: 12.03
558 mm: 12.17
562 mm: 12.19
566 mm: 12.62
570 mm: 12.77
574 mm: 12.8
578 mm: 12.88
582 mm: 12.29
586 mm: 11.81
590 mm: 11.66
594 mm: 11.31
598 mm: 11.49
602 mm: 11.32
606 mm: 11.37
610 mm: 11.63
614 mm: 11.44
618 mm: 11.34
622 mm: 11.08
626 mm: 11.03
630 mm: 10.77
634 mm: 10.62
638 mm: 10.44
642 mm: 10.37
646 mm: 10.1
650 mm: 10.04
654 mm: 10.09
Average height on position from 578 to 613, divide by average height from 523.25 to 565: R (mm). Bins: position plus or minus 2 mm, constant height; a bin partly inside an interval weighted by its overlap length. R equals 1.25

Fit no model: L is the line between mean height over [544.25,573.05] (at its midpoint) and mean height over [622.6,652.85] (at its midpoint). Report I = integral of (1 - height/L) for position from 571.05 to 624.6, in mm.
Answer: -2.2 mm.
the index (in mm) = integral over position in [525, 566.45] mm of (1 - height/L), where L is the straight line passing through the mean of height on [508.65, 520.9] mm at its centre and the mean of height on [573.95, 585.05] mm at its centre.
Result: 2.4 mm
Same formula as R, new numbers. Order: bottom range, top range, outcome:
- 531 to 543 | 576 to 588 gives 1.56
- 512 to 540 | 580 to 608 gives 1.86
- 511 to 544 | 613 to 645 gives 1.60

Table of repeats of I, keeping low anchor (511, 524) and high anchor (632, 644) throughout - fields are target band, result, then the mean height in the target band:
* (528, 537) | 0.8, 6.37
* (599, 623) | -4.5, 11.4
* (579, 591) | -4.6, 12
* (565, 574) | -5.0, 12.7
